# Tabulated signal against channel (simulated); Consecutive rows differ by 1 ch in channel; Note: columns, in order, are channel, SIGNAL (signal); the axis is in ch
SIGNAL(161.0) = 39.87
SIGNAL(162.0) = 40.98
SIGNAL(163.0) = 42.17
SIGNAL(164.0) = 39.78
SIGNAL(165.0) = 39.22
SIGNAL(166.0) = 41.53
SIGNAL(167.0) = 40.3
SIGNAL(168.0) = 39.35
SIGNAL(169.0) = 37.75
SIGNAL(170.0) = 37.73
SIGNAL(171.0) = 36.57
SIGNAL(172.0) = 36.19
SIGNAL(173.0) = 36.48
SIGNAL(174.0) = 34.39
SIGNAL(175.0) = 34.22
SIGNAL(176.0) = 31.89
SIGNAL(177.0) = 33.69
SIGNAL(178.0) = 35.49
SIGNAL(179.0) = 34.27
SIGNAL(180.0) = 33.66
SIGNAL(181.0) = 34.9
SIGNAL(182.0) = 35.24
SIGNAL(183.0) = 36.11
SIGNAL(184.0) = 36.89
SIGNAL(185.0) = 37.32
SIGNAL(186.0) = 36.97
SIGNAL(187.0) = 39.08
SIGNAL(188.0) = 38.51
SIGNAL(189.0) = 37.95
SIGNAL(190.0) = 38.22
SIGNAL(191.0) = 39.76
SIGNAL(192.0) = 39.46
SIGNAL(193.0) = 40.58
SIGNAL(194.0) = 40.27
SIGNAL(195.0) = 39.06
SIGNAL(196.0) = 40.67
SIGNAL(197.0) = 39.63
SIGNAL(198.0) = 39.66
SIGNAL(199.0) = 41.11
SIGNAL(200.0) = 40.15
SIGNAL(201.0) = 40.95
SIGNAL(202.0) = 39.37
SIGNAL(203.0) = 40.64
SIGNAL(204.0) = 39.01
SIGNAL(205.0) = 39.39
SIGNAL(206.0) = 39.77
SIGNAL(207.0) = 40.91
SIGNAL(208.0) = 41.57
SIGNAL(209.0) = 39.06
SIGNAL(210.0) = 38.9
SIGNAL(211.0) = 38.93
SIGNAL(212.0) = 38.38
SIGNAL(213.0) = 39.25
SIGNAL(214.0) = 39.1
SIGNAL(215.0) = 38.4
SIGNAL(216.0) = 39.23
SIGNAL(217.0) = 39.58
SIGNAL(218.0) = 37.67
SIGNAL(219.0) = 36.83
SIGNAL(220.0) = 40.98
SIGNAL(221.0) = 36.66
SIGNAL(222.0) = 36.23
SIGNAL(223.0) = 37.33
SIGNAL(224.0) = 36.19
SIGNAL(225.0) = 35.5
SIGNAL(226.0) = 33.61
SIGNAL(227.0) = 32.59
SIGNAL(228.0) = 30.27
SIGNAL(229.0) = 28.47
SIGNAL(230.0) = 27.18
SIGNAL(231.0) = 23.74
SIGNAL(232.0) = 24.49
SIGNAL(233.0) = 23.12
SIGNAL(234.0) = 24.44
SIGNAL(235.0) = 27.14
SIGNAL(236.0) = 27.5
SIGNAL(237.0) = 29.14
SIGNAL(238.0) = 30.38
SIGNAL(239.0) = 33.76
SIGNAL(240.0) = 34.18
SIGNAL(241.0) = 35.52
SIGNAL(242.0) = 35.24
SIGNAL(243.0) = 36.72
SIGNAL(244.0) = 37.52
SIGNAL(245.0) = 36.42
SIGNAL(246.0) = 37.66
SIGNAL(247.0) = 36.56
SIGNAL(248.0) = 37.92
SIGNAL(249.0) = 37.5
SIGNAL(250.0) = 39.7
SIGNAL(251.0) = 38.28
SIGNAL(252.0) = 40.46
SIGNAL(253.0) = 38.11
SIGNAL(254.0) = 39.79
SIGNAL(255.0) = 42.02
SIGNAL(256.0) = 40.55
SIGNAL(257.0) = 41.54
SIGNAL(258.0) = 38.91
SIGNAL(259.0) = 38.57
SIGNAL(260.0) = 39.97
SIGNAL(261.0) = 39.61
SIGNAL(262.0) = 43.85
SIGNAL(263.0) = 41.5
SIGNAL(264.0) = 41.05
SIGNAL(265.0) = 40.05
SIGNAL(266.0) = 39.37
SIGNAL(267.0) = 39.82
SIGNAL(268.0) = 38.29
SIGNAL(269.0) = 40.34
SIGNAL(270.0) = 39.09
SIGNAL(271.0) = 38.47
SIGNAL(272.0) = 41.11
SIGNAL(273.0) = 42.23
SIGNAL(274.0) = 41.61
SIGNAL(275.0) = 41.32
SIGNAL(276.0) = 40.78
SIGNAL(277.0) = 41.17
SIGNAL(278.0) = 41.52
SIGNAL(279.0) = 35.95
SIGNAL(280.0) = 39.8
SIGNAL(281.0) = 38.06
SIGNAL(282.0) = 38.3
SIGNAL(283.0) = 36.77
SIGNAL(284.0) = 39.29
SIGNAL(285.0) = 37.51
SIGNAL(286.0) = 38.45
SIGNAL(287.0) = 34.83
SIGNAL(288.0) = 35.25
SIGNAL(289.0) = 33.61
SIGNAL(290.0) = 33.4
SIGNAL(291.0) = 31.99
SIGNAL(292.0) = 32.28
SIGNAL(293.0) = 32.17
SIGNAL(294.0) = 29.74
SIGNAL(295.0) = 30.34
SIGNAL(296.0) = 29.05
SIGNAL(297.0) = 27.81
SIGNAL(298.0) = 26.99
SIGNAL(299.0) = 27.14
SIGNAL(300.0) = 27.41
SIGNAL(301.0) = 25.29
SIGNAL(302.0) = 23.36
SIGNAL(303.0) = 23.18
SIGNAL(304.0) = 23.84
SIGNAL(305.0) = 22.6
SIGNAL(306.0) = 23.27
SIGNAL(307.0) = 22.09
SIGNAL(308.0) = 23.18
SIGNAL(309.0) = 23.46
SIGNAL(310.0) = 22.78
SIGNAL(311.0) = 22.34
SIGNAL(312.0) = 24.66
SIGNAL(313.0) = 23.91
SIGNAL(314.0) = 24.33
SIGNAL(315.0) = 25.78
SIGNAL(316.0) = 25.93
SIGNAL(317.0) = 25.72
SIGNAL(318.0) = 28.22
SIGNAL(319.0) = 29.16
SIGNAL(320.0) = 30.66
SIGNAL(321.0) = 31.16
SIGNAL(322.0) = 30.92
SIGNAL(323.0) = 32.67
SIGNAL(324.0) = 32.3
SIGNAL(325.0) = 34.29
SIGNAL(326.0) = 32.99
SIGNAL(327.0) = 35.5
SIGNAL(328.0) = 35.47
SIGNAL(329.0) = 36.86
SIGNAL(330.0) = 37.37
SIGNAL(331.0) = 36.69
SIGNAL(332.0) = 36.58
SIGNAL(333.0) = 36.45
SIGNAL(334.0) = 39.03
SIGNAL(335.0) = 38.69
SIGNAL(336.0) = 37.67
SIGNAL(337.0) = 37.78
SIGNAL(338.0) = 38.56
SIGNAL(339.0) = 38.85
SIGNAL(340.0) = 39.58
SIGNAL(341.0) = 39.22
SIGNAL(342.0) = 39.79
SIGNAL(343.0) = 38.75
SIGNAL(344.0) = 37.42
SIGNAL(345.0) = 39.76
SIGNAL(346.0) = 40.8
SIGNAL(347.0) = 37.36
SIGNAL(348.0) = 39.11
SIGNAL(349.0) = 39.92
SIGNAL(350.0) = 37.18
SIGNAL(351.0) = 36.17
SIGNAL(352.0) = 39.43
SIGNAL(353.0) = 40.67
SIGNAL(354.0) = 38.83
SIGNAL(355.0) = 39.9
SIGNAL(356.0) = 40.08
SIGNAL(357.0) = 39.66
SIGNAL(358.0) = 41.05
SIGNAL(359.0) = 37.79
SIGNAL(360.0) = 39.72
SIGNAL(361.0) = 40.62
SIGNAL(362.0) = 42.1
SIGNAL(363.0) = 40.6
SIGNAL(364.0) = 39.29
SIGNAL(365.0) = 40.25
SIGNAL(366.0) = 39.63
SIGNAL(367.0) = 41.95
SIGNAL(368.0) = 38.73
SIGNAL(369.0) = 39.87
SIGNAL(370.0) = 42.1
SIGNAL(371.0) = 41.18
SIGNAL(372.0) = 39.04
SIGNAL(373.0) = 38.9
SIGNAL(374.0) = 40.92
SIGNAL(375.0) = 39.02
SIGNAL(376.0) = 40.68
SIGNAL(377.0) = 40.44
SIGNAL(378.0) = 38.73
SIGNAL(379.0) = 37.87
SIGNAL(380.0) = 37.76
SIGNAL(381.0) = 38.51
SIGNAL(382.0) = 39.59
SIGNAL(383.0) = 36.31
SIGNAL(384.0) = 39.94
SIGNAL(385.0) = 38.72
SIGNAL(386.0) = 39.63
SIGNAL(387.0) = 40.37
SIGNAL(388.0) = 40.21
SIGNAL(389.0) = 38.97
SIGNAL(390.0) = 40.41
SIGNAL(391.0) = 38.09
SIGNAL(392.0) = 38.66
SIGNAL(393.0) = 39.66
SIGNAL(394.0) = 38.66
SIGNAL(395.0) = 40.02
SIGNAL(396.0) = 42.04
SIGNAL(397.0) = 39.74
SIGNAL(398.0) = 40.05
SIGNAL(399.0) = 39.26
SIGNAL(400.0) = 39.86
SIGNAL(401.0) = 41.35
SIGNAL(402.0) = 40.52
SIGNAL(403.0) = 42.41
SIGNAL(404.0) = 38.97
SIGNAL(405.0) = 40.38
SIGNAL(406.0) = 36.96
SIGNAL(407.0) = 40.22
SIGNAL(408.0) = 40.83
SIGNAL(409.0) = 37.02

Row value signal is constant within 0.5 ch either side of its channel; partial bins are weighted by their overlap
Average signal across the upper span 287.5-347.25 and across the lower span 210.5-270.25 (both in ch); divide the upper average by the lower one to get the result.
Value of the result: 0.9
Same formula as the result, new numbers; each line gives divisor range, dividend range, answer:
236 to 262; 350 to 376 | 1.07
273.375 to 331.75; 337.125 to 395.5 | 1.26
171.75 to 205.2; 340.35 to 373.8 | 1.05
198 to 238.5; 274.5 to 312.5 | 0.88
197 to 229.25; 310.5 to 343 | 0.87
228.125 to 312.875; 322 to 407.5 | 1.15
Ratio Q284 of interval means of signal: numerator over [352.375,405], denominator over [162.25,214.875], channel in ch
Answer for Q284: 1.04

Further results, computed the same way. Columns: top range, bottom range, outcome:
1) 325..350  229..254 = 1.14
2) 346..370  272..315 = 1.27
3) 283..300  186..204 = 0.82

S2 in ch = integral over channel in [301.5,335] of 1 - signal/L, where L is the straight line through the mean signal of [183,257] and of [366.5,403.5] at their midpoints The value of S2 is 8.2 ch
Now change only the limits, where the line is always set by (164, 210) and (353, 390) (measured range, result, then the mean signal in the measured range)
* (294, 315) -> 7.6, 25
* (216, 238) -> 3.7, 32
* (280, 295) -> 1.5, 35.1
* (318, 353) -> 2.6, 36.5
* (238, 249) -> 0.8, 35.9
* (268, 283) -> -0.4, 39.8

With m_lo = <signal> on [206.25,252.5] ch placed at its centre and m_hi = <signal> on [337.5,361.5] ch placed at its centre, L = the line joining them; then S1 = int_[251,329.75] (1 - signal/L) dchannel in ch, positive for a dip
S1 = 7.1 ch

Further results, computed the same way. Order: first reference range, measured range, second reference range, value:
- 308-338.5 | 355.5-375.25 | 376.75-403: -2.0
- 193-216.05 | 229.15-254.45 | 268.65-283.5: 4.2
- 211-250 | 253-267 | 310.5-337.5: -2.9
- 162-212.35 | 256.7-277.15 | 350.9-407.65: -0.8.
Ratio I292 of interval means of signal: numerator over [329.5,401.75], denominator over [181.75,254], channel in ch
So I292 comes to 1.08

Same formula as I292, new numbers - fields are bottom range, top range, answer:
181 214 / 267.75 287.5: 1.00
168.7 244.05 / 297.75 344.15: 0.86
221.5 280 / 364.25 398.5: 1.09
